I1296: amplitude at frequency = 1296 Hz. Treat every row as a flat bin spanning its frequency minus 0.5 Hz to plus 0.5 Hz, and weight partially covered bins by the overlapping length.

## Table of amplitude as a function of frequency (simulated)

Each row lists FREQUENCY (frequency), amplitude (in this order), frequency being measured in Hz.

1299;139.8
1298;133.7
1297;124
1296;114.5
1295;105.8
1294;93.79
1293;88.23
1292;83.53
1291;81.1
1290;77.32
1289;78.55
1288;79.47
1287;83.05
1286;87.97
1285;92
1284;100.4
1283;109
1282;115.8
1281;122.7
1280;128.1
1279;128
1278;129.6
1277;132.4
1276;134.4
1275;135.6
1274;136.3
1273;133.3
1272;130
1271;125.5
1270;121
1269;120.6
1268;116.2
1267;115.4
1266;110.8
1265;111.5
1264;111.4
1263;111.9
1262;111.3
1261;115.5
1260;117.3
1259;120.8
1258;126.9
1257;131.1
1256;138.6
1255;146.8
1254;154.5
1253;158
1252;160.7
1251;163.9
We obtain 114.5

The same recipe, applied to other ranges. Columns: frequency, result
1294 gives 93.79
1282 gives 115.8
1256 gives 138.6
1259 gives 120.8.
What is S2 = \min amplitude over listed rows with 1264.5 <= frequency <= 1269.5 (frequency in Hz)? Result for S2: 110.8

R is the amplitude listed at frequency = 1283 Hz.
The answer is 109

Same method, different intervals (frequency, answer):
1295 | 105.8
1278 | 129.6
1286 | 87.97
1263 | 111.9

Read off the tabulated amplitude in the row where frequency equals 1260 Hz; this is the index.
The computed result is 117.3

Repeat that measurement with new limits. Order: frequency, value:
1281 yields 122.7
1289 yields 78.55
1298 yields 133.7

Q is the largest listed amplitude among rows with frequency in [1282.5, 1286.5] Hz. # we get 109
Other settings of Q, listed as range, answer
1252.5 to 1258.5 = 158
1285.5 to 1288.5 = 87.97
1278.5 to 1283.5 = 128.1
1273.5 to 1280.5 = 136.3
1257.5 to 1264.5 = 126.9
